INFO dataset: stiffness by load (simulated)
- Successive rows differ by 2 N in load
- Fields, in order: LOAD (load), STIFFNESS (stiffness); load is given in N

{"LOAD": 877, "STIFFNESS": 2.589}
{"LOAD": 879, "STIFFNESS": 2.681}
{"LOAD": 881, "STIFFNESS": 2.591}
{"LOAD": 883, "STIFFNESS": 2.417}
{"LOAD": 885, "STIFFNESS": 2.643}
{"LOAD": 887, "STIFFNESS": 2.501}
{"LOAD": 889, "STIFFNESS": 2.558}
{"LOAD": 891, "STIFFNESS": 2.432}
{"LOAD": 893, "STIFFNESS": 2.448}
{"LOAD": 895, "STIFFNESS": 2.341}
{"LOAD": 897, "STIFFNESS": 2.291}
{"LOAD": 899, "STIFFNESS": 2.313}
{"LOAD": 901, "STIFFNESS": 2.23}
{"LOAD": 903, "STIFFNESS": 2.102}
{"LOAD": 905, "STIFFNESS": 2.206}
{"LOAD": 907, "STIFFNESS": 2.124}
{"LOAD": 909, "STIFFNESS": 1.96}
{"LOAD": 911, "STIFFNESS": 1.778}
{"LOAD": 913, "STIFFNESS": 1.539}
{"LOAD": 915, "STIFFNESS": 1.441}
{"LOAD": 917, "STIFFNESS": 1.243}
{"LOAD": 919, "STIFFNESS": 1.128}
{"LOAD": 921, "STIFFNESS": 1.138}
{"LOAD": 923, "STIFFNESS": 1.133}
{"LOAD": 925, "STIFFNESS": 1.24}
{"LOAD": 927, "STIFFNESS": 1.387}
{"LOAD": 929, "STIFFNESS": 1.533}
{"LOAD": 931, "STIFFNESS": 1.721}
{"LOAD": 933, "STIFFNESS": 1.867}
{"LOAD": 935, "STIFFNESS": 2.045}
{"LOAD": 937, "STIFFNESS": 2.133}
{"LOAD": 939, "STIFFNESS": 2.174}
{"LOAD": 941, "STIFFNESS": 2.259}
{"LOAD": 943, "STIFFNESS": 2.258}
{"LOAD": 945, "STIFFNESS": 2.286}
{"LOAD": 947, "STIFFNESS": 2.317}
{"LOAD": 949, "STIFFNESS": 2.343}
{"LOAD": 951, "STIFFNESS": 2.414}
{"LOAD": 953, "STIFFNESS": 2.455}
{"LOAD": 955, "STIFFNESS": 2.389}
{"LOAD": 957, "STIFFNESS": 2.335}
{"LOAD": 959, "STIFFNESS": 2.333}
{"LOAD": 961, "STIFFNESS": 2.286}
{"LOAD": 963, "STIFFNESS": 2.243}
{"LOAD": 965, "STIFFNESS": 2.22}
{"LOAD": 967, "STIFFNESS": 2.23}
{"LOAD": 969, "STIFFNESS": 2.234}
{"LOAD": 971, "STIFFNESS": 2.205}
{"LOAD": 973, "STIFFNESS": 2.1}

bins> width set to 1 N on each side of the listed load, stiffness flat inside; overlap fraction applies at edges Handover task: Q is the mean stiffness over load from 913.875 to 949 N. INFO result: 1.74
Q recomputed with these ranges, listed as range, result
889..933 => 1.82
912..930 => 1.31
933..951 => 2.22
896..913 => 2.09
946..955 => 2.38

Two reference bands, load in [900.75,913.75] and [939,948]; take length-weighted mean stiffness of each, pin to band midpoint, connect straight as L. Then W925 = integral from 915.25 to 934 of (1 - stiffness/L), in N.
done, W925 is 6.59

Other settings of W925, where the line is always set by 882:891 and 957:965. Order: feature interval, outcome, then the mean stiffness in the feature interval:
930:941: 1.63 N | 2.01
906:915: 2.36 N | 1.8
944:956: -0.25 N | 2.37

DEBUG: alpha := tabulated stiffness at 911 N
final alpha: 1.778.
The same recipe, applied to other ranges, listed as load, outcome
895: 2.341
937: 2.133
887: 2.501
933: 1.867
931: 1.721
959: 2.333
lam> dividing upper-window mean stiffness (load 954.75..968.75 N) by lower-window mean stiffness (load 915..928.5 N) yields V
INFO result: 1.84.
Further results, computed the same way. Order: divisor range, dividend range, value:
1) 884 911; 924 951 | 0.86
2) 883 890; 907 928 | 0.56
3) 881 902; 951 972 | 0.95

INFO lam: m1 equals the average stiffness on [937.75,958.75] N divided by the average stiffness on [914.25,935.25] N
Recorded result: 1.63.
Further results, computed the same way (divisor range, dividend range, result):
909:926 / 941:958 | 1.71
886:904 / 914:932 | 0.56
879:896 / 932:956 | 0.90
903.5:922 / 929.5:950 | 1.30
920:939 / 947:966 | 1.45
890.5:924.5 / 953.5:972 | 1.23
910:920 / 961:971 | 1.57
